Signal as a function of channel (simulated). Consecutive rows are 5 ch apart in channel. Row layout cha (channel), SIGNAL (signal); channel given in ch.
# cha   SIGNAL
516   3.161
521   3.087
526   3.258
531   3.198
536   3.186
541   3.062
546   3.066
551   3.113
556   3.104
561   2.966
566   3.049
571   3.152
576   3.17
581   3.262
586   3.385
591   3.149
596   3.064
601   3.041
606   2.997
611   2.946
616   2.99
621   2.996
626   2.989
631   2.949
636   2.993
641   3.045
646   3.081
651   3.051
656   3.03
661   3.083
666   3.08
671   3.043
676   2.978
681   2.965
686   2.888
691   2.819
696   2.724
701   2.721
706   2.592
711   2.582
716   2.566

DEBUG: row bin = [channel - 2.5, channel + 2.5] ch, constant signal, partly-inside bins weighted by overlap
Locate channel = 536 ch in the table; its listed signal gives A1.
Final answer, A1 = 3.186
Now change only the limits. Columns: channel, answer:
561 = 2.966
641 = 3.045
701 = 2.721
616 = 2.99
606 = 2.997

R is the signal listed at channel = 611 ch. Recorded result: 2.946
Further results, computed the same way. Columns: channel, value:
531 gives 3.198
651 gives 3.051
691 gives 2.819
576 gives 3.17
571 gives 3.152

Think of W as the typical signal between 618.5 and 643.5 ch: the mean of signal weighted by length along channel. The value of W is 2.99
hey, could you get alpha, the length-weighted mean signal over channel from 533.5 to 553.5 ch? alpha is 3.11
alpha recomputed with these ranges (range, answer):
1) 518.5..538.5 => 3.18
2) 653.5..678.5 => 3.04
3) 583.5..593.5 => 3.27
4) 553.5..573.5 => 3.07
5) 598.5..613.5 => 2.99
